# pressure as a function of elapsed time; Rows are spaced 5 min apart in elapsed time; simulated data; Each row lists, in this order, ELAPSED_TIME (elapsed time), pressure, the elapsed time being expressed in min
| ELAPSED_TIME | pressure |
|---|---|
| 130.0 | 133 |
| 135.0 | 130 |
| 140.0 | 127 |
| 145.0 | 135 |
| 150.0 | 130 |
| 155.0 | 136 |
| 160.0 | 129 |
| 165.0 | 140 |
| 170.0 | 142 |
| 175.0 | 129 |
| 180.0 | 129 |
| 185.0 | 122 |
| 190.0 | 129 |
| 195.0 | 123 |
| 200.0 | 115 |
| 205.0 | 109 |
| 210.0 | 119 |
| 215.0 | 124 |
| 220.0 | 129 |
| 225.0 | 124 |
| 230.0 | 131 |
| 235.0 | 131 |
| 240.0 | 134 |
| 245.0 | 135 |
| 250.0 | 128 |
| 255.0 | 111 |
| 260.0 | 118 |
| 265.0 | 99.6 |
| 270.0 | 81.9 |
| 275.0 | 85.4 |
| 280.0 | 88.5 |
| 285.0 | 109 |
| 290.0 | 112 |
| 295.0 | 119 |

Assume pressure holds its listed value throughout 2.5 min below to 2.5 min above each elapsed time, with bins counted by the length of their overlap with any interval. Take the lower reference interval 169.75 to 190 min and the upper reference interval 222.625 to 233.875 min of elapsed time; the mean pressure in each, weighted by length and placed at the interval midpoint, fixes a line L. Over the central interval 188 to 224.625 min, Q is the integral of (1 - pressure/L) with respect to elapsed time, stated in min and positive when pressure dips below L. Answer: 2.1 min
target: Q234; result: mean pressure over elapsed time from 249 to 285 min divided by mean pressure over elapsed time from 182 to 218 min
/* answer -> 0.84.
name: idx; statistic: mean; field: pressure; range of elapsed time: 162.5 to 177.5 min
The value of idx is 137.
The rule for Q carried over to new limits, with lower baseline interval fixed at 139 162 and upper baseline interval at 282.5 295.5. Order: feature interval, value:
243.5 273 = 1.5 min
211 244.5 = -2.2 min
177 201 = 0.4 min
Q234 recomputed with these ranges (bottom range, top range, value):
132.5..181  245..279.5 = 0.79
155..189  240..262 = 0.94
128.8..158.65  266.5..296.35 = 0.75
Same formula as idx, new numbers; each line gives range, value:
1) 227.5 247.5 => 133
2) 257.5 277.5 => 96.2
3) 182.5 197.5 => 125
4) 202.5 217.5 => 117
